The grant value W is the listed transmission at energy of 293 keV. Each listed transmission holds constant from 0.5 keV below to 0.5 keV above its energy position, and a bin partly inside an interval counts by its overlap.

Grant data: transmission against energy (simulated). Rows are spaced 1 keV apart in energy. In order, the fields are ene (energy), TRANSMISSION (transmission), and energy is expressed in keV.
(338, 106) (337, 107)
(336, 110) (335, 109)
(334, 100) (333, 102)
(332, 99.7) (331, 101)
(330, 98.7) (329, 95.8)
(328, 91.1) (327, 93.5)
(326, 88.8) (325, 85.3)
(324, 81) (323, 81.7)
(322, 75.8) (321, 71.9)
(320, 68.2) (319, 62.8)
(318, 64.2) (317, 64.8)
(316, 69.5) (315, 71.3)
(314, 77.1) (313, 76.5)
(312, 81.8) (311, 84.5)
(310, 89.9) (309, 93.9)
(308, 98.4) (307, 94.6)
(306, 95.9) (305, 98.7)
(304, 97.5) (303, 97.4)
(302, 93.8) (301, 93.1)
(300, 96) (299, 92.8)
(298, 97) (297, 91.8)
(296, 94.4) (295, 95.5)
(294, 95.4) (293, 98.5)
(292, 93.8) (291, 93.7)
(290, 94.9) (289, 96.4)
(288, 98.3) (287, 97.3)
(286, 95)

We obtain 98.5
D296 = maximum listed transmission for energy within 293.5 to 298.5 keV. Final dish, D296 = 97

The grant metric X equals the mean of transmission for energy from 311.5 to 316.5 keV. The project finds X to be 75.2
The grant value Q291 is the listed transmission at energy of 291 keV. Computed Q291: 93.7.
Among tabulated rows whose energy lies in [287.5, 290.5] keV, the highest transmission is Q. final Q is 98.3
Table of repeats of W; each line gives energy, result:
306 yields 95.9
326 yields 88.8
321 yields 71.9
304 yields 97.5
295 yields 95.5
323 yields 81.7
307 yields 94.6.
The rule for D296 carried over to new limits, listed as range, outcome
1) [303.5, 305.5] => 98.7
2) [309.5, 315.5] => 89.9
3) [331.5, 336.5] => 110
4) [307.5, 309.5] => 98.4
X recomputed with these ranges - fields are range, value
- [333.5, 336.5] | 106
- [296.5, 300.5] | 94.4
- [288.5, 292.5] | 94.7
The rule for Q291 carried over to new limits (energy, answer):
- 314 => 77.1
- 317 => 64.8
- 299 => 92.8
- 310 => 89.9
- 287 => 97.3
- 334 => 100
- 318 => 64.2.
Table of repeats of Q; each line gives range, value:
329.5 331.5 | 101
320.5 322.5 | 75.8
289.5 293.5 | 98.5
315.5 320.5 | 69.5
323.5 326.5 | 88.8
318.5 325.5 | 85.3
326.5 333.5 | 102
